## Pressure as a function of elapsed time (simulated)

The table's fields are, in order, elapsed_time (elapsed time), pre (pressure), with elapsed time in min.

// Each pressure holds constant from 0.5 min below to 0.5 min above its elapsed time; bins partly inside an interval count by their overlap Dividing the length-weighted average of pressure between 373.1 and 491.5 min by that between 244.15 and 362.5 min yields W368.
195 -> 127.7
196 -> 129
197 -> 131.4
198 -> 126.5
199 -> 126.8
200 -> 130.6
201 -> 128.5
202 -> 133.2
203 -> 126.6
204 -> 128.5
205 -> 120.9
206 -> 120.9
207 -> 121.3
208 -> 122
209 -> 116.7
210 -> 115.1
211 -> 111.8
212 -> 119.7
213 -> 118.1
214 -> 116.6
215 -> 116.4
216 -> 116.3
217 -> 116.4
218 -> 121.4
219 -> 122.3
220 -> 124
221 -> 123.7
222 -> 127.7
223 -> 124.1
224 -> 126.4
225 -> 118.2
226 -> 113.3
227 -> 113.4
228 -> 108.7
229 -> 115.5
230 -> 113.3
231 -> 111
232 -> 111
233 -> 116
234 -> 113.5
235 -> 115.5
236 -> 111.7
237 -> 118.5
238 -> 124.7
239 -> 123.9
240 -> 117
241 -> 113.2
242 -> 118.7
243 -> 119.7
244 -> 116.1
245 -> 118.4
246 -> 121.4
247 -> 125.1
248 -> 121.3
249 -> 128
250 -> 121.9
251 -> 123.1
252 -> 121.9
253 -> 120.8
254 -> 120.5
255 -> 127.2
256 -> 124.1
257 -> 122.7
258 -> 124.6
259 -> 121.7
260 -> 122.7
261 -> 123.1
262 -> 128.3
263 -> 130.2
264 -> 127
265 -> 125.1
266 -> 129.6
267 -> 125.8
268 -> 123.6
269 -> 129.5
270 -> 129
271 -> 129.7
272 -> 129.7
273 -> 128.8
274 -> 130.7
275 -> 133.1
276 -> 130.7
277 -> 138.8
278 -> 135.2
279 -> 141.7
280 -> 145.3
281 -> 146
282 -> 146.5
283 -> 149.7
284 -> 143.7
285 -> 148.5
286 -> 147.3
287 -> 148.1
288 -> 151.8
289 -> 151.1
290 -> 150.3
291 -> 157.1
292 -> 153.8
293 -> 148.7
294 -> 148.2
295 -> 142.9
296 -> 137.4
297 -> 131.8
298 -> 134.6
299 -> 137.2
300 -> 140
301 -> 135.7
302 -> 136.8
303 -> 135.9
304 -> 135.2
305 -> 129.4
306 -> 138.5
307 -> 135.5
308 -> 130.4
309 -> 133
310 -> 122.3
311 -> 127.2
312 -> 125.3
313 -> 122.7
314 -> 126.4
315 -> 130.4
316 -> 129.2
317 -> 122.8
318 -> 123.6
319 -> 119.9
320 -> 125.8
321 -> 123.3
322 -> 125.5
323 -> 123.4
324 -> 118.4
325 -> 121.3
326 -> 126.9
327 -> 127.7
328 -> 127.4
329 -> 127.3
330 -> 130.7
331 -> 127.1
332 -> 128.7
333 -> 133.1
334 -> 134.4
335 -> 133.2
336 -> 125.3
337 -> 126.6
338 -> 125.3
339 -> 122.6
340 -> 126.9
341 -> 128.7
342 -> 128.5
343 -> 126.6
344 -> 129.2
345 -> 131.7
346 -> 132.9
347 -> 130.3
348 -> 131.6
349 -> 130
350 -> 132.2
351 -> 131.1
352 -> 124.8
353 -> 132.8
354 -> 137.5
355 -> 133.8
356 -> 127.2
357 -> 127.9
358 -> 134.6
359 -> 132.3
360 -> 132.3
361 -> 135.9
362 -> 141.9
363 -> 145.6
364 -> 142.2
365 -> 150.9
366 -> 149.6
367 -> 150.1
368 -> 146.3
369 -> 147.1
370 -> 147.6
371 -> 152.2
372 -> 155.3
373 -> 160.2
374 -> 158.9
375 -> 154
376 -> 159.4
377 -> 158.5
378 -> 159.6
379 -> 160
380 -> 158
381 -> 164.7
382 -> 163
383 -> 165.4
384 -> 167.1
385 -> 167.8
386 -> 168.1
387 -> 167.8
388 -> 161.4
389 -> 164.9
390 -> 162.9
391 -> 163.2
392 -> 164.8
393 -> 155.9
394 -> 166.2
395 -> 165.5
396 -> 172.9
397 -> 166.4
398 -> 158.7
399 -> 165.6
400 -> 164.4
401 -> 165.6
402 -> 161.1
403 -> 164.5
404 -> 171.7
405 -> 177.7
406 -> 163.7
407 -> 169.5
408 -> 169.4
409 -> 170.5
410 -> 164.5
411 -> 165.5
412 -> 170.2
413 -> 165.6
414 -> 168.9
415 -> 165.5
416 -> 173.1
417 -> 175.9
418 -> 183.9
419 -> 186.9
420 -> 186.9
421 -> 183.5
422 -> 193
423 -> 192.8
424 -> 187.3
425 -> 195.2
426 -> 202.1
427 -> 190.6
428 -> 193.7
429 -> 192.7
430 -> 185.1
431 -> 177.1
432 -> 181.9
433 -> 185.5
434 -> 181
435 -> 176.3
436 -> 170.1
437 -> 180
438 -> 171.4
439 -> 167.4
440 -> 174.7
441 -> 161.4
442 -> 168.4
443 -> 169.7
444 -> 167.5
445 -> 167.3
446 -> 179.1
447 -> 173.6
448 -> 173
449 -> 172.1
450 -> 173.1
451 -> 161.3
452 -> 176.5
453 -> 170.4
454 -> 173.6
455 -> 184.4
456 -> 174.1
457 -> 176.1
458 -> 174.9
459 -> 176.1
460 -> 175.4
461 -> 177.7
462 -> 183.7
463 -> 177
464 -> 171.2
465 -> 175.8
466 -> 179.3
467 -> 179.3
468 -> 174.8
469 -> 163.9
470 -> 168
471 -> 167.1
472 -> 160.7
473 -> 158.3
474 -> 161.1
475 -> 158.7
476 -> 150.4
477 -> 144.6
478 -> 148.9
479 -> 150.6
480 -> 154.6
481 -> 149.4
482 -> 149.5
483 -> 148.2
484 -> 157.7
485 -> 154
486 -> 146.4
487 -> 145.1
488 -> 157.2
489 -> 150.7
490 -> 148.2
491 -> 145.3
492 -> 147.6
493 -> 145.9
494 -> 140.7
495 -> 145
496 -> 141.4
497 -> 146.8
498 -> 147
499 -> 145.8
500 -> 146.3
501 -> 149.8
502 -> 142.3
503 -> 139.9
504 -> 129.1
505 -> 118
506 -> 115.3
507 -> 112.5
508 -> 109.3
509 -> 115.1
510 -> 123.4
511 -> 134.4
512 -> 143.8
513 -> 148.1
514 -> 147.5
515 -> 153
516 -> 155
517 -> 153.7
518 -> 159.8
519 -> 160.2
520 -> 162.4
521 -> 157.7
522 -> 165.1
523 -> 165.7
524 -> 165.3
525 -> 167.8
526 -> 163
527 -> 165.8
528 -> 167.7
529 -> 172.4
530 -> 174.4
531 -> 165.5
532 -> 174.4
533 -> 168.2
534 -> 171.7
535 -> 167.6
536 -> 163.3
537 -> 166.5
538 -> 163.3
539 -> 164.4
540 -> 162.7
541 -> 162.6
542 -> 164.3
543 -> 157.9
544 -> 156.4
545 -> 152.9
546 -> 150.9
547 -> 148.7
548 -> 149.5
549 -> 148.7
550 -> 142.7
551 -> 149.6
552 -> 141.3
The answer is 1.28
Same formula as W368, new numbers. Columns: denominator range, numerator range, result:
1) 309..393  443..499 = 1.17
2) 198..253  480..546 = 1.27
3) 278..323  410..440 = 1.32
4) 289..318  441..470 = 1.28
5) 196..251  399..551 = 1.36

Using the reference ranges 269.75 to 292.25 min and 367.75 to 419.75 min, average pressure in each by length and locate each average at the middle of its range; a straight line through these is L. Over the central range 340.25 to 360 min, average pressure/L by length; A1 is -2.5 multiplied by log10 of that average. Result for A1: 0.19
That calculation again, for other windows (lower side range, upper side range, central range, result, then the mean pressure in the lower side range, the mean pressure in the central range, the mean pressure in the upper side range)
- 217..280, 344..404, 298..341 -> 0.08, 123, 129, 151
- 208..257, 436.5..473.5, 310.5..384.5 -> 0.08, 119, 136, 172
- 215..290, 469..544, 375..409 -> -0.17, 126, 165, 152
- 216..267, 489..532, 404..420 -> -0.24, 121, 172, 148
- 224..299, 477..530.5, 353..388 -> -0.10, 129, 151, 148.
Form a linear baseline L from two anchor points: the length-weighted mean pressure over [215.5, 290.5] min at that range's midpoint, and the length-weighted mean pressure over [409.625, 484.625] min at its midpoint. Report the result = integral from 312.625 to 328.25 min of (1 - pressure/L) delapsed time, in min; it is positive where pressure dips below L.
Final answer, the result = 2.0 min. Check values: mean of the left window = 126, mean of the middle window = 125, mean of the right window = 173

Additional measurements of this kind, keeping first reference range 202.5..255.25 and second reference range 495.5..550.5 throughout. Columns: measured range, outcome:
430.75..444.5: -3.00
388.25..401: -2.45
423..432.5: -3.24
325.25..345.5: 0.43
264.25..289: -2.50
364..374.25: -1.24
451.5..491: -4.72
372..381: -1.53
